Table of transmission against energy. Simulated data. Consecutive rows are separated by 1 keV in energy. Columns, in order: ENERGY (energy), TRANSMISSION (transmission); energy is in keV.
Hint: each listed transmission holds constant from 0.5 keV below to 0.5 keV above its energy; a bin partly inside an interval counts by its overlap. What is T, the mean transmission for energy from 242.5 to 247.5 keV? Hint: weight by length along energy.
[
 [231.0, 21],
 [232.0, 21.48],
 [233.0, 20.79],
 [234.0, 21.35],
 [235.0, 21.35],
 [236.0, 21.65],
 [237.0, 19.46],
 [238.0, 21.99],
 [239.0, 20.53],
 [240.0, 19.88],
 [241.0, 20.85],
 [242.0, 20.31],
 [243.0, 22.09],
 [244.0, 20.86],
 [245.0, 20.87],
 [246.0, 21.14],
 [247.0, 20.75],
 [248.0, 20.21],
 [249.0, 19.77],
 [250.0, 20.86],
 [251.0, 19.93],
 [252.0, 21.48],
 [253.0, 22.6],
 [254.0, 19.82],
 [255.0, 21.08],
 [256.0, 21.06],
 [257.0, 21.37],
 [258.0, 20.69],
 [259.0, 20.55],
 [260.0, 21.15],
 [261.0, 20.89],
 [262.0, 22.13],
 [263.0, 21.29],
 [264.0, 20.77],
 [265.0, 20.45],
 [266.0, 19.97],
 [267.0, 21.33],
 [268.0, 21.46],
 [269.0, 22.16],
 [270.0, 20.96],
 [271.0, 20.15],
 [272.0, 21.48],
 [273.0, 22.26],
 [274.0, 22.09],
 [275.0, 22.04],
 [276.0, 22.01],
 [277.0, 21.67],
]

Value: 21.1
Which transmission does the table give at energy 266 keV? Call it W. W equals 19.97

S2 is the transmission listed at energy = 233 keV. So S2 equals 20.79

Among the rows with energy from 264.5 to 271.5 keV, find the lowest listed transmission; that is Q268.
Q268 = 19.97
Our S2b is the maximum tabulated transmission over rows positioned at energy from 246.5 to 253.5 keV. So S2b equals 22.6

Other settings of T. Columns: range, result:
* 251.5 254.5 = 21.3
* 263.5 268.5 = 20.8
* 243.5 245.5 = 20.9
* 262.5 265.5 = 20.8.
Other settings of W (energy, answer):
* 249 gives 19.77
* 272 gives 21.48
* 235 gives 21.35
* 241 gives 20.85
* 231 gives 21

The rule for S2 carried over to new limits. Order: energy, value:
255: 21.08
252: 21.48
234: 21.35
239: 20.53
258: 20.69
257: 21.37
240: 19.88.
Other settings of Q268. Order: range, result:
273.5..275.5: 22.04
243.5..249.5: 19.77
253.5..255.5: 19.82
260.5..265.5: 20.45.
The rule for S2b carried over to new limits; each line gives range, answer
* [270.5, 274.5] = 22.26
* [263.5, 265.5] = 20.77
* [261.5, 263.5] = 22.13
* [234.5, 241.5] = 21.99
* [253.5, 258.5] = 21.37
